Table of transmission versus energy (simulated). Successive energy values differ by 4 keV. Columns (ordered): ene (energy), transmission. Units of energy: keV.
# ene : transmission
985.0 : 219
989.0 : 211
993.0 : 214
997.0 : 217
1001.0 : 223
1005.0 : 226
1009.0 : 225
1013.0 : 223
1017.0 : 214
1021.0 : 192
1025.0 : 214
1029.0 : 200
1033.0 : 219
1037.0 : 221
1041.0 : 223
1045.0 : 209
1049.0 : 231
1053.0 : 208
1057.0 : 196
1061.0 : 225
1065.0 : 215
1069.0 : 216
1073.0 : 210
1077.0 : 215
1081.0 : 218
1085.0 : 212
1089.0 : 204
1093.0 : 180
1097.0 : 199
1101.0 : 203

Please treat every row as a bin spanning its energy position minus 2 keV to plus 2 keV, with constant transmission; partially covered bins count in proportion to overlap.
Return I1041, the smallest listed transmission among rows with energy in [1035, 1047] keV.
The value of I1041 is 209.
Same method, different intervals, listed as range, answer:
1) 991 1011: 214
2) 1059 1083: 210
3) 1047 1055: 208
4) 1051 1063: 196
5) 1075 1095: 180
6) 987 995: 211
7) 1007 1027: 192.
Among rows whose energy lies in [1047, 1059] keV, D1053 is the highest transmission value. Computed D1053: 231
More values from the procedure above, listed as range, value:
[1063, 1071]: 216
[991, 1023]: 226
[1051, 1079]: 225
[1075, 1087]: 218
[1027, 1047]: 223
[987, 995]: 214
